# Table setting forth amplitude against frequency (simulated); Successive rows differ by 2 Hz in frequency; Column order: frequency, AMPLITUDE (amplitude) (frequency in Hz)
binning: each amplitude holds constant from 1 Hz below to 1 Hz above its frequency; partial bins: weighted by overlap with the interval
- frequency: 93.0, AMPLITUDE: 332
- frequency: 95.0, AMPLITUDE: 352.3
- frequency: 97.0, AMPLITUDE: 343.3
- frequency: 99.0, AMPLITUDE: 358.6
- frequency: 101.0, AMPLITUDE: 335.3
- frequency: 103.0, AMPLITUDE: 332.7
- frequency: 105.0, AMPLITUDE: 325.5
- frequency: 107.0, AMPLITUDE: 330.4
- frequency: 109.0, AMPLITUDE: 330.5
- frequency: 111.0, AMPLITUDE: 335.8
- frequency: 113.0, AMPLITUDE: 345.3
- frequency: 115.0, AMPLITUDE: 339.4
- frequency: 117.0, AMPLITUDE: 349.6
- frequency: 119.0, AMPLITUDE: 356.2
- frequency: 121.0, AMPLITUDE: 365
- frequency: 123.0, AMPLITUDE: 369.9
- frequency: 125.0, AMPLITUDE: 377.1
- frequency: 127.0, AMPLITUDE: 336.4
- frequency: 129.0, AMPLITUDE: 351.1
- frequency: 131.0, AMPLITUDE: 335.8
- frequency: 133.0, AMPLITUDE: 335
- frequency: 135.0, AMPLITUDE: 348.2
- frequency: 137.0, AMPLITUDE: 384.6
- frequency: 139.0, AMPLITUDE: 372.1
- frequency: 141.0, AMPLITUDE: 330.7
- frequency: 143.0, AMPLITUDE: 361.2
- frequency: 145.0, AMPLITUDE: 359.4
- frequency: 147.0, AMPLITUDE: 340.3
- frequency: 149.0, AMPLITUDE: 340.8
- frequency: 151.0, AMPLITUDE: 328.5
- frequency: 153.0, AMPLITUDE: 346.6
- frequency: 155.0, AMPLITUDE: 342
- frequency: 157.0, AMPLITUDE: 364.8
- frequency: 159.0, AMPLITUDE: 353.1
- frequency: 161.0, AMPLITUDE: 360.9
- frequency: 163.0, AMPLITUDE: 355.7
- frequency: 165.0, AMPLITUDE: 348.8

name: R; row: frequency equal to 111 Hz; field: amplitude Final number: 335.8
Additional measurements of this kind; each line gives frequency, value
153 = 346.6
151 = 328.5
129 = 351.1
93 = 332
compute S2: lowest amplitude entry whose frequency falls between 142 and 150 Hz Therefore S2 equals 340.3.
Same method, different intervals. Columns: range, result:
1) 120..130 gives 336.4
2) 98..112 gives 325.5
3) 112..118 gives 339.4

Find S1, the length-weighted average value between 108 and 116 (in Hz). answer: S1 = 338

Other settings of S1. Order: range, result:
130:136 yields 340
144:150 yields 347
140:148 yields 348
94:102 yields 347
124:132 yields 350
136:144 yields 362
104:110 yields 329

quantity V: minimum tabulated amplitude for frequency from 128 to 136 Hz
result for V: 335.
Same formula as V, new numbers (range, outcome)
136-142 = 330.7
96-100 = 343.3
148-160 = 328.5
